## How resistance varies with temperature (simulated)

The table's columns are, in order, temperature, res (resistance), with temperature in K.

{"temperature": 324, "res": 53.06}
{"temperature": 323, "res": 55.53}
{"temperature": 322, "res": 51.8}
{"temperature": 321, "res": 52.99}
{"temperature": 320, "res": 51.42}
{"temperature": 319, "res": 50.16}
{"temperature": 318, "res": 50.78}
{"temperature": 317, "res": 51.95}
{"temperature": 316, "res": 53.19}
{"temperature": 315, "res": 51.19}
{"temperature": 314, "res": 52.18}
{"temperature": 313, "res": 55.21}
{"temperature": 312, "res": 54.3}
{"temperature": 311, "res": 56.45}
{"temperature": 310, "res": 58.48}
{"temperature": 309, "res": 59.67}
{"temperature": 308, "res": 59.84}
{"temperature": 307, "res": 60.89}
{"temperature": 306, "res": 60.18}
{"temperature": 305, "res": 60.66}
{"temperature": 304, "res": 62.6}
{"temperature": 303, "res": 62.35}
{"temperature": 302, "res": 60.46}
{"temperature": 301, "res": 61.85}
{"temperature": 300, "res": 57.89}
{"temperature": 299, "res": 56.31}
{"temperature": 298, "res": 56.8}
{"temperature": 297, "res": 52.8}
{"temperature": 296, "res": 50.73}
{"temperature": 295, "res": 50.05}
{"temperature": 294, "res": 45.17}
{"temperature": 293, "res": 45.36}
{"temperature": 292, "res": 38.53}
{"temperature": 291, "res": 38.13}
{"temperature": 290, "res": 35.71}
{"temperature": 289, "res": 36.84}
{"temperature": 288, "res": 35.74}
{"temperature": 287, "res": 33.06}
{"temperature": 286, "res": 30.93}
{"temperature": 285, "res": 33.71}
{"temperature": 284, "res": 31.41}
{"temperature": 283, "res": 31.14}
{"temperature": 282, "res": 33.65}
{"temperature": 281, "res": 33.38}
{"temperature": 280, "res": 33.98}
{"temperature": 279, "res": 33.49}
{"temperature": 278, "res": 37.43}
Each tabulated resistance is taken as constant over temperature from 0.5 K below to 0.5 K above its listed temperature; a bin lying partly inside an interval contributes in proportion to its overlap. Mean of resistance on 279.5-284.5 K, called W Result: 32.7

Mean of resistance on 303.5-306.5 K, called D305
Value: 61.1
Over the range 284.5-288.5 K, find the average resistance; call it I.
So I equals 33.4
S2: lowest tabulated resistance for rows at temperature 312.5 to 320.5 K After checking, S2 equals 50.16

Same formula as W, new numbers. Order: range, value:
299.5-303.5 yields 60.6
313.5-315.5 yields 51.7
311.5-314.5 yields 53.9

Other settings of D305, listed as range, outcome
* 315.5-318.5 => 52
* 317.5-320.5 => 50.8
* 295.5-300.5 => 54.9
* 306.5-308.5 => 60.4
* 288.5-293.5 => 38.9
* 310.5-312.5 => 55.4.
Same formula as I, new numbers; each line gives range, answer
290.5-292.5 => 38.3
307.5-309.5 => 59.8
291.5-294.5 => 43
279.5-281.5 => 33.7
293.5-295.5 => 47.6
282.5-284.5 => 31.3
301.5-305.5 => 61.5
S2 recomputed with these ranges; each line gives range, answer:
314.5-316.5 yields 51.19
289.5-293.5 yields 35.71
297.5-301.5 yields 56.31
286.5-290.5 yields 33.06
